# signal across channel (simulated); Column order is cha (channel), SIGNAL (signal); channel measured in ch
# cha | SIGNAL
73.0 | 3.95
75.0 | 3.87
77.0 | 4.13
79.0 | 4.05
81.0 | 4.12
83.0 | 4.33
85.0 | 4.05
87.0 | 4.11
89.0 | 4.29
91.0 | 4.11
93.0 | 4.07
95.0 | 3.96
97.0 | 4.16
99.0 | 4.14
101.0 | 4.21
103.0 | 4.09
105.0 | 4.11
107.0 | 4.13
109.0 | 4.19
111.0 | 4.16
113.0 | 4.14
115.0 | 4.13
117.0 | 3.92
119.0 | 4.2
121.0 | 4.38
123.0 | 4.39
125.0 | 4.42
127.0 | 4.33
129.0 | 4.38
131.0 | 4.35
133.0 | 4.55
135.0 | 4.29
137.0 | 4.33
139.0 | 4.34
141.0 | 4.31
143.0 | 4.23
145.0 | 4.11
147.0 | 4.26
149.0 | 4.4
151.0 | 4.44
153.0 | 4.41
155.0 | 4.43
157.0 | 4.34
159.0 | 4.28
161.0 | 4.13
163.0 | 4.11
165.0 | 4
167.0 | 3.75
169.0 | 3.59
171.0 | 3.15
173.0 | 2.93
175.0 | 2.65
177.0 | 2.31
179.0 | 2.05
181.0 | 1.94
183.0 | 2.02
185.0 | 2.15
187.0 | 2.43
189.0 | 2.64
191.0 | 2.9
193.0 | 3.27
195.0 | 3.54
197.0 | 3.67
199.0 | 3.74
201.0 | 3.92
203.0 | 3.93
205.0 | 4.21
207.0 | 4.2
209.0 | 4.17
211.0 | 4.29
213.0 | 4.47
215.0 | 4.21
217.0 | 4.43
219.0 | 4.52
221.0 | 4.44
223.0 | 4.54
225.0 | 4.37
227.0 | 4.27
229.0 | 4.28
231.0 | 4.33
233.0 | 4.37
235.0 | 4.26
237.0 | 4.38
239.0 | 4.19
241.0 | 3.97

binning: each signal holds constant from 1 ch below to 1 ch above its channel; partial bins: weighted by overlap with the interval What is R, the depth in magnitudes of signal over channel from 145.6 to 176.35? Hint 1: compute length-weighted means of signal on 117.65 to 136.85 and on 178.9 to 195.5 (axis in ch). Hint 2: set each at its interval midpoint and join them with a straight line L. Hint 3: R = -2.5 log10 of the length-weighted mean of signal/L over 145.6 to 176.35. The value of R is -0.166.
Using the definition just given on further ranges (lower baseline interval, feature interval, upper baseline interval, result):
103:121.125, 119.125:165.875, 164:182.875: -0.23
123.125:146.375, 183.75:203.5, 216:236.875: 0.34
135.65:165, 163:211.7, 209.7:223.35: 0.32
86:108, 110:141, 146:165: -0.02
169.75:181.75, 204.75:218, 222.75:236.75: -0.15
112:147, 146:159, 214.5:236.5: -0.02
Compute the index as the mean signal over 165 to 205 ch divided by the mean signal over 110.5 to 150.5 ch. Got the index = 0.71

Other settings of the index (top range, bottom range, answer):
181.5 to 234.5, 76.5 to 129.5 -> 0.91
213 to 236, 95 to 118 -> 1.06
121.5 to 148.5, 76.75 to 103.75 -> 1.05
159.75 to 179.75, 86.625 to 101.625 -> 0.80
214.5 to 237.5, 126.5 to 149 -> 1.01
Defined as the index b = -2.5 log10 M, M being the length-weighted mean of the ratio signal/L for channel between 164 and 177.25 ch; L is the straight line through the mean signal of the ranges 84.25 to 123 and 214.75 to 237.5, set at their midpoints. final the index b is 0.296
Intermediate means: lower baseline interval 4.14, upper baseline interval 4.37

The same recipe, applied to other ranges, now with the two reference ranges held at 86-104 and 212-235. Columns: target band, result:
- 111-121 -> 0.009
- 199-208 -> 0.081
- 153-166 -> 0.006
